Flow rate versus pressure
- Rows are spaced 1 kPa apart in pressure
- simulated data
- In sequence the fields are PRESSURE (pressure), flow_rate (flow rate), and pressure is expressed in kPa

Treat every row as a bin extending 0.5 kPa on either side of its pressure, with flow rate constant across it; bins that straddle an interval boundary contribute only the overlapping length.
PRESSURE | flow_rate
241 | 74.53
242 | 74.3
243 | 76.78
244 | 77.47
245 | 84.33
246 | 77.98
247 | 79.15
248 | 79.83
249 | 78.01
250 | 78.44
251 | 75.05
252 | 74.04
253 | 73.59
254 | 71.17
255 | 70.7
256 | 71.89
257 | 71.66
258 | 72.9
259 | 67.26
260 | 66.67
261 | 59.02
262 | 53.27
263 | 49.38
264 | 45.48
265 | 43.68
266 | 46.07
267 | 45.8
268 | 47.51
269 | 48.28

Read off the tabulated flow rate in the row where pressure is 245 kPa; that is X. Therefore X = 84.33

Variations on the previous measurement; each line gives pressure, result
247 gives 79.15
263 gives 49.38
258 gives 72.9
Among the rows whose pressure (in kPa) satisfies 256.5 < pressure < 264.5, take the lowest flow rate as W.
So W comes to 45.48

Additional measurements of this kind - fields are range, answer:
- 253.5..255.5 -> 70.7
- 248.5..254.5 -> 71.17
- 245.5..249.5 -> 77.98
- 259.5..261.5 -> 59.02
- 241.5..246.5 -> 74.3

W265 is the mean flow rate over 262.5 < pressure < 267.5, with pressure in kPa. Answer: 46.1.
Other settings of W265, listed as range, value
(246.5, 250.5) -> 78.9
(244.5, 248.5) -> 80.3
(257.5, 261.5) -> 66.5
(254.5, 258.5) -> 71.8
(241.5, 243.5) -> 75.5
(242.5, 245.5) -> 79.5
